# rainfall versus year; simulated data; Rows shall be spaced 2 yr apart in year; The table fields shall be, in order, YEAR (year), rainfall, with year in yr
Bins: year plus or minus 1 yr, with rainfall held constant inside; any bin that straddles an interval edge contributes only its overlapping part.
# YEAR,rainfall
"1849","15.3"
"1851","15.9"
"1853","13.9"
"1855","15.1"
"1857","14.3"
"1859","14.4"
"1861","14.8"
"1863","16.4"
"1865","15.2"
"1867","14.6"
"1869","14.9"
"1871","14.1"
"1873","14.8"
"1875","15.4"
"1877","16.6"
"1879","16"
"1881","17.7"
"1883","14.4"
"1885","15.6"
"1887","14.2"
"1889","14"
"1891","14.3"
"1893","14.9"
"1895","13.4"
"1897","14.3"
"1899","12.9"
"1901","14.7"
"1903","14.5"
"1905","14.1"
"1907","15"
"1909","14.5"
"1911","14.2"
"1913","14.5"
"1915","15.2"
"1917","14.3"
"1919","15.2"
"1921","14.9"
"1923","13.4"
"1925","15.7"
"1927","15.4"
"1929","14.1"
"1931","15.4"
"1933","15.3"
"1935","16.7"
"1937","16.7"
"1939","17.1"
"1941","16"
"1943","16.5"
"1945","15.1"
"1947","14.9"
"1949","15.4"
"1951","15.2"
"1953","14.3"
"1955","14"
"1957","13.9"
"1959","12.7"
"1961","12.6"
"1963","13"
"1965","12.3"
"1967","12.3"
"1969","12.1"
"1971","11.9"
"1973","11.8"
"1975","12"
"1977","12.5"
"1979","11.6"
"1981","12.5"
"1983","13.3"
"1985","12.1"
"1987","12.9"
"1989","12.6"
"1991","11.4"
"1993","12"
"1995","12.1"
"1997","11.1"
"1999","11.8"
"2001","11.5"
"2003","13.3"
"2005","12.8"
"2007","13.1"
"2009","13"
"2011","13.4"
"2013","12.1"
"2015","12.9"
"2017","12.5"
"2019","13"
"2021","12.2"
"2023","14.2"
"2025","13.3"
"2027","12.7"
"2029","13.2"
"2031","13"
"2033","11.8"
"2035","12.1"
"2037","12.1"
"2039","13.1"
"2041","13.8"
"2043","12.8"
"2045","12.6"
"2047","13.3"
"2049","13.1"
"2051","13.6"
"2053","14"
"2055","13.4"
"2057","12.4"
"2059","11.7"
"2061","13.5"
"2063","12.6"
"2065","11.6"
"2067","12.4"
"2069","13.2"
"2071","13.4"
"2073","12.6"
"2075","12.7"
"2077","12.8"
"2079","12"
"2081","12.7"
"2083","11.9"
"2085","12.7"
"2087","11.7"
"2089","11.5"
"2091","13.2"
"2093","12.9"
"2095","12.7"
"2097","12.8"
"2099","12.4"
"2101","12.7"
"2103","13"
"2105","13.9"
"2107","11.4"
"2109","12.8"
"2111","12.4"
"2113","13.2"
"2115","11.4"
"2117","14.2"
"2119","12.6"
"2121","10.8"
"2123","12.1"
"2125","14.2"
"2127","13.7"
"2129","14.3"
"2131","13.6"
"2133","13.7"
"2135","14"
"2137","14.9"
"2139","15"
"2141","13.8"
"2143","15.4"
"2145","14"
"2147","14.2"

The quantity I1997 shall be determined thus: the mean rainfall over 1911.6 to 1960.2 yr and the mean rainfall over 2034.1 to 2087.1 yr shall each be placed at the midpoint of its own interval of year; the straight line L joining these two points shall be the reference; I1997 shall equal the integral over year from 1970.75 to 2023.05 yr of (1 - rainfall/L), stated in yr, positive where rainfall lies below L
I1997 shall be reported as 5.7 yr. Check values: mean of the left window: 15.1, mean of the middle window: 12.4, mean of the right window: 12.8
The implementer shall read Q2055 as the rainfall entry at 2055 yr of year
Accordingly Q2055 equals 13.4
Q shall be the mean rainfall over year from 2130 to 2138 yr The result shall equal 14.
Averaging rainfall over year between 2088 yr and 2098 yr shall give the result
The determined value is 12.6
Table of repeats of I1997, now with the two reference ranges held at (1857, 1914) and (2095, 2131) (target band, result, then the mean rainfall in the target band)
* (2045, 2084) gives 1.4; 12.8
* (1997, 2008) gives 1.1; 12.4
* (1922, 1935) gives -0.5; 15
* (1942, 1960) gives -0.6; 14.7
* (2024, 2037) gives 0.9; 12.6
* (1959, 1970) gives 1.3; 12.5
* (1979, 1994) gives 1.7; 12.3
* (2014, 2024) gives 0.5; 13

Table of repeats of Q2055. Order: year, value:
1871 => 14.1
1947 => 14.9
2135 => 14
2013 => 12.1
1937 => 16.7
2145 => 14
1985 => 12.1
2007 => 13.1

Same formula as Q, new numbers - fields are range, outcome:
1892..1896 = 14.2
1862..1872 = 15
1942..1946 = 15.8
